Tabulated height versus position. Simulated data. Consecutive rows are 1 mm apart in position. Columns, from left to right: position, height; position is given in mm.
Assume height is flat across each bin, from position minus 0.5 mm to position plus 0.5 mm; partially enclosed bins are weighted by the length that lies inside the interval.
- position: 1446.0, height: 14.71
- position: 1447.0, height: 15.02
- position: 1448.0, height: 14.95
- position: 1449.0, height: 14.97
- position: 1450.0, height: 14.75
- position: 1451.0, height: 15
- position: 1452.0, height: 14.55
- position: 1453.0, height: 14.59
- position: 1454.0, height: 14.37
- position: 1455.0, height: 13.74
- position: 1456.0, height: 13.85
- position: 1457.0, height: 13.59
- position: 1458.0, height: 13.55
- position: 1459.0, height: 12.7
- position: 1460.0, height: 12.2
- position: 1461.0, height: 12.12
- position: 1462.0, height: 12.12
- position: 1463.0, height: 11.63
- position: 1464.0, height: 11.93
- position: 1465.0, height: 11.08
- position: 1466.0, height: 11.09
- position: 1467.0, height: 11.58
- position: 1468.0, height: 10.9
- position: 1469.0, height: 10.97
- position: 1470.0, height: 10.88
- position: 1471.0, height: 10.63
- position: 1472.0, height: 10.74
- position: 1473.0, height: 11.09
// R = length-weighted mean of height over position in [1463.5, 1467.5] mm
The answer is 11.4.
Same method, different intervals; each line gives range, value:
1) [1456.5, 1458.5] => 13.6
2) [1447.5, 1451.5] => 14.9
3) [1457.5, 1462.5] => 12.5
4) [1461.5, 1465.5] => 11.7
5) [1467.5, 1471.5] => 10.8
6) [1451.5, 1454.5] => 14.5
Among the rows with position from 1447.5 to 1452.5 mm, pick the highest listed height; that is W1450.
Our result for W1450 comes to 15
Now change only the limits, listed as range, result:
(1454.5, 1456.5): 13.85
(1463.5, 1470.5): 11.93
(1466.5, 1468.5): 11.58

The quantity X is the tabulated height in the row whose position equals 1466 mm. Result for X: 11.09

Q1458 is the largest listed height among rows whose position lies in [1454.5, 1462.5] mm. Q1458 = 13.85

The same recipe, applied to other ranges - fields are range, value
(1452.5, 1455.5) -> 14.59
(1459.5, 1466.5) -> 12.2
